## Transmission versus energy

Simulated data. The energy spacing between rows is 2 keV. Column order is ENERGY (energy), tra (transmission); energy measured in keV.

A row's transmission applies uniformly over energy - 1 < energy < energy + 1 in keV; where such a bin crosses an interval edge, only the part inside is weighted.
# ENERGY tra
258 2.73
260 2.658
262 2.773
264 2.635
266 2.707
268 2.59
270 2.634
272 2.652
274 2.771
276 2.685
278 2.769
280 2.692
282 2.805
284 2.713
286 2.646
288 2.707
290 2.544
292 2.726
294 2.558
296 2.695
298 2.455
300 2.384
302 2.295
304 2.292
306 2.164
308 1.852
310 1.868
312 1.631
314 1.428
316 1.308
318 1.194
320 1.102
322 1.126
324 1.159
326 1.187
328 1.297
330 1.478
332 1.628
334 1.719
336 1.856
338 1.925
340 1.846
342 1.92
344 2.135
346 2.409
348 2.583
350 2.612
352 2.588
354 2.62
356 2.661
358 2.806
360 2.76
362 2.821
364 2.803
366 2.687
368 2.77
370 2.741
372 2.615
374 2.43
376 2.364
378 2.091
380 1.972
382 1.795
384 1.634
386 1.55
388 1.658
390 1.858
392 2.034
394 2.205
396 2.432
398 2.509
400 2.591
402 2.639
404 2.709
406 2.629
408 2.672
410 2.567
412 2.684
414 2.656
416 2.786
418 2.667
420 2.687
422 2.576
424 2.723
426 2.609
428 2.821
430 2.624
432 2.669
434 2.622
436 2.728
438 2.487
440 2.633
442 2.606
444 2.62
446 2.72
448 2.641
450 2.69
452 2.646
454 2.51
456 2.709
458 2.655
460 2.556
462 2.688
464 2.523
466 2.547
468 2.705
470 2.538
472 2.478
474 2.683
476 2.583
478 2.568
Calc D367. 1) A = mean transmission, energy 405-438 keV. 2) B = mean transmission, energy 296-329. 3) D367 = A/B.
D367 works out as 1.6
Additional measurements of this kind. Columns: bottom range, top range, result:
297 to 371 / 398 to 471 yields 1.28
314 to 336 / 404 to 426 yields 1.97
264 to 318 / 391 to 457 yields 1.09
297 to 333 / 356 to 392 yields 1.40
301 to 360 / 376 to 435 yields 1.26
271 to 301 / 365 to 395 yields 0.81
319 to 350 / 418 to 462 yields 1.54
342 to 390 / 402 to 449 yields 1.12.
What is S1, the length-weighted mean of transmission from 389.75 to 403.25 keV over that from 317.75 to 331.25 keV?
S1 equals 1.9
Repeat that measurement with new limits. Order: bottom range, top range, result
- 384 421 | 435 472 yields 1.09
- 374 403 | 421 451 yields 1.26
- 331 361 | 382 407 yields 0.96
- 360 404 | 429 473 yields 1.13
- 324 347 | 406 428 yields 1.54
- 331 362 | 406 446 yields 1.16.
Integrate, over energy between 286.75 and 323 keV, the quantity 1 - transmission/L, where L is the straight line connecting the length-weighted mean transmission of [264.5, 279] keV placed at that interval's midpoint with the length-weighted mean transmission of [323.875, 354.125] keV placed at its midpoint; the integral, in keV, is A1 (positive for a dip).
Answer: 4.97 keV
